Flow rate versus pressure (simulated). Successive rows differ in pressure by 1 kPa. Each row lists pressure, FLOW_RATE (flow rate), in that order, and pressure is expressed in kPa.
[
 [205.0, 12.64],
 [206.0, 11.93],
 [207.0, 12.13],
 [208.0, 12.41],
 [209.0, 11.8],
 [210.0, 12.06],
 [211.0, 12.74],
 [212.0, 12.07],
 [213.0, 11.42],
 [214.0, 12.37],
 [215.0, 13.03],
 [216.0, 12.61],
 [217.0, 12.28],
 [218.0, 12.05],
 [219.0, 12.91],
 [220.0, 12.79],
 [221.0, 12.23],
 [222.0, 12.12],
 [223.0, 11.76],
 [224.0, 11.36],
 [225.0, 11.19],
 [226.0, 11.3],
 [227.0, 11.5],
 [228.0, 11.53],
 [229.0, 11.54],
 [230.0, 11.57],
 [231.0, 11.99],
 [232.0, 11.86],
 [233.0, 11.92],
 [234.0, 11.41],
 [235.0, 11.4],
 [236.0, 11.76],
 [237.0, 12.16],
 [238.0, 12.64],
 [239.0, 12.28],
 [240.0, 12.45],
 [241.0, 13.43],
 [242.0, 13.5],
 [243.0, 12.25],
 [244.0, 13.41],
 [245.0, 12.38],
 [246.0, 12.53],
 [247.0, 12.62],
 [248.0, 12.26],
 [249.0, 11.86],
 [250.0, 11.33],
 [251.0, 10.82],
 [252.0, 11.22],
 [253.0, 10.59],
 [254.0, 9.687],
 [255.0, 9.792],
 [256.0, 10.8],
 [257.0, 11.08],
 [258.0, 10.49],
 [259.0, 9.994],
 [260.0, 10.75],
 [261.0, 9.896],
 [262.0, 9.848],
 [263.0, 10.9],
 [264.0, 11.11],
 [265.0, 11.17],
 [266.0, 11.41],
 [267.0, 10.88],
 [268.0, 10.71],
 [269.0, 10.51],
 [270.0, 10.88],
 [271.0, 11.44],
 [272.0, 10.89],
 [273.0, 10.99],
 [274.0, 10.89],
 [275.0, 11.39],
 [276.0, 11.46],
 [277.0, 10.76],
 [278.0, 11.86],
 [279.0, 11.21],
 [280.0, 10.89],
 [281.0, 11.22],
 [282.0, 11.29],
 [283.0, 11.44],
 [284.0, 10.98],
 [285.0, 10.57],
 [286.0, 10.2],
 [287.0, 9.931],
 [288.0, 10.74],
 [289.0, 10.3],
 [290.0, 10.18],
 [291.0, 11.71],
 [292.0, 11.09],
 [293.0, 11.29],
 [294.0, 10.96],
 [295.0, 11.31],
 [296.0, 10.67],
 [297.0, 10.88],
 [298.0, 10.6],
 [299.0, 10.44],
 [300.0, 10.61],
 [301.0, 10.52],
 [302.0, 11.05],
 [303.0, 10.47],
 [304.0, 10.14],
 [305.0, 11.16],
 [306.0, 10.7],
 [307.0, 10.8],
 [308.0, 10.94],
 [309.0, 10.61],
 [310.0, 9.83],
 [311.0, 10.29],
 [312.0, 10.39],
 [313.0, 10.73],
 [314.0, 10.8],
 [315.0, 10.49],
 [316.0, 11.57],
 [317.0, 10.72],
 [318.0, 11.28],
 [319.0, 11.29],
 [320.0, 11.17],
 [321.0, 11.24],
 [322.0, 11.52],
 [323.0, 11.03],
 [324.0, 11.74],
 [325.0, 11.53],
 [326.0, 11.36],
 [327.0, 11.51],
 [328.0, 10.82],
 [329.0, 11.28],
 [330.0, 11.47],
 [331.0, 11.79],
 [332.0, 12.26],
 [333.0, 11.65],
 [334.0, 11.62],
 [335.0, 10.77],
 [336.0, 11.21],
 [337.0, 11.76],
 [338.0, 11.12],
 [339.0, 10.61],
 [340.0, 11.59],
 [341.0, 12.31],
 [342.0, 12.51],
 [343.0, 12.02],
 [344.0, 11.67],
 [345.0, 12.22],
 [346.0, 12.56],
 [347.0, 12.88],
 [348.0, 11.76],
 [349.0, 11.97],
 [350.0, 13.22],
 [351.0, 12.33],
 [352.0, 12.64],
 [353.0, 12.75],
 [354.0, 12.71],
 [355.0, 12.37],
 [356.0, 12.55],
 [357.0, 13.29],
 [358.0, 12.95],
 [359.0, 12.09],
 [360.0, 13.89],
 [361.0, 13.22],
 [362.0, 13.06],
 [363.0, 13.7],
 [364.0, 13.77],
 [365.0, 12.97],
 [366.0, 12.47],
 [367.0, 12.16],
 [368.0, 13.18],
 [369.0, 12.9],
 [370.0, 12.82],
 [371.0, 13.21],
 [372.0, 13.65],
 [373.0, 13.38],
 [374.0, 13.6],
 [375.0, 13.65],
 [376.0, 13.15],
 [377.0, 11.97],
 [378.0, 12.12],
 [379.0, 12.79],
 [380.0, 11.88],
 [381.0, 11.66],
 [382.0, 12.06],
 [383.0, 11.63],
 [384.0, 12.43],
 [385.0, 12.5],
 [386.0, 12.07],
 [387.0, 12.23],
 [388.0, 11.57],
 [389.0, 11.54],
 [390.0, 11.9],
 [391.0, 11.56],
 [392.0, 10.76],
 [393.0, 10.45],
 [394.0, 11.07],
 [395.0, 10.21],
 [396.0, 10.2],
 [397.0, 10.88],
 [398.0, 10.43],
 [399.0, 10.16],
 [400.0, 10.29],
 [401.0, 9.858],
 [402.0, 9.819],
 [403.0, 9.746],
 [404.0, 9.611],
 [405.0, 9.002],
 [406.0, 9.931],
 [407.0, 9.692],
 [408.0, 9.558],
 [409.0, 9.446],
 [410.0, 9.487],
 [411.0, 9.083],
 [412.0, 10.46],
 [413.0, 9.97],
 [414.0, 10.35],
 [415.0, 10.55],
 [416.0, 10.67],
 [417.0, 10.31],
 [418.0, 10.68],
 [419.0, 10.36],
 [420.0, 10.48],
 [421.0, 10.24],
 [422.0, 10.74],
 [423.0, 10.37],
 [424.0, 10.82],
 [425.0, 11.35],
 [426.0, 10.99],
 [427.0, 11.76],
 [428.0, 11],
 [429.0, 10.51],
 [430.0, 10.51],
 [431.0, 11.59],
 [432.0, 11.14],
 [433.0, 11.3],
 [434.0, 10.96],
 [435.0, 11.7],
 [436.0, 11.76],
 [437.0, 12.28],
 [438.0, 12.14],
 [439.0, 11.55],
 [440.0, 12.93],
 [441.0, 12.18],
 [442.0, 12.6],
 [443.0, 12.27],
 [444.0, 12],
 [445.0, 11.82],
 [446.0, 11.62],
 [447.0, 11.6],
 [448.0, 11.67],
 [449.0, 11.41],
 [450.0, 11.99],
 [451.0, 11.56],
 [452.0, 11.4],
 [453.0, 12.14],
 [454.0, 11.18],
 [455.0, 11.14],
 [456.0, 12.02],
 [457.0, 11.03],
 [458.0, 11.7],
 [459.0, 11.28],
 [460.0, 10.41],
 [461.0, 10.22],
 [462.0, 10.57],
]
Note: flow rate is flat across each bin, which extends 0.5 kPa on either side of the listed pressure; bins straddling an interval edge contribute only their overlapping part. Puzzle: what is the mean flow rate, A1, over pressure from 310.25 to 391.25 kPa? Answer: 12.1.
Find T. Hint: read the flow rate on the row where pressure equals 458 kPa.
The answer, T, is 11.7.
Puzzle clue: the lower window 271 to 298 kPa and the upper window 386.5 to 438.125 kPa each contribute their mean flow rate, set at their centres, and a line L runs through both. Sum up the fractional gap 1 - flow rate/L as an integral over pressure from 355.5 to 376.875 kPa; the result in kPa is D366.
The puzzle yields -4.7 kPa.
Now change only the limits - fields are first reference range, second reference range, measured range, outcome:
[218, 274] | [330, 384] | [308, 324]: 1.60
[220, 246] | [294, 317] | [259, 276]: 0.83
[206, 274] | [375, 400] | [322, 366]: -2.13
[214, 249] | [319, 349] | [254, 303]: 4.53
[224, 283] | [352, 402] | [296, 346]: 2.84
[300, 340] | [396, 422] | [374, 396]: -3.27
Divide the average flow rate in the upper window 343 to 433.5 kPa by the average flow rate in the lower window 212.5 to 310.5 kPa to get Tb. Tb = 1.0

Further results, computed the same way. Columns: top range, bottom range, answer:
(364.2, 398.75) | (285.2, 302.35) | 1.13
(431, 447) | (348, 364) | 0.92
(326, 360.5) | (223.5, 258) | 1.03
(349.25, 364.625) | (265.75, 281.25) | 1.17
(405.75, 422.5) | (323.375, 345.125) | 0.87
